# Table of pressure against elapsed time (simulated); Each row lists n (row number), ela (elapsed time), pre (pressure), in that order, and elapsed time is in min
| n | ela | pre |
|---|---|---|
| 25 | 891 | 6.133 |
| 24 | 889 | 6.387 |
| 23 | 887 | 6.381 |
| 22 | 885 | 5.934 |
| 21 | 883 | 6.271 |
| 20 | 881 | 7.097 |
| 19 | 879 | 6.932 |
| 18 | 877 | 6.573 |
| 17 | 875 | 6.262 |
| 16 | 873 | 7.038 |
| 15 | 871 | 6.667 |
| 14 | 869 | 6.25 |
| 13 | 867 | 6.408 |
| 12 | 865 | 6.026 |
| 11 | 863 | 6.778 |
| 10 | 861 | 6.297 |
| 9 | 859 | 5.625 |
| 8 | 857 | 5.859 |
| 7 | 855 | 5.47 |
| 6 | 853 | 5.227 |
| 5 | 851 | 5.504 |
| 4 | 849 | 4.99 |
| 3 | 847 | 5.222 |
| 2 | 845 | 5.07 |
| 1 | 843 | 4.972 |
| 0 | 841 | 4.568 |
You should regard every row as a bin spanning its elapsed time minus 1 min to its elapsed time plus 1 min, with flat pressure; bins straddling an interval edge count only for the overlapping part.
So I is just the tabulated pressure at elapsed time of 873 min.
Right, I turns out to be 7.038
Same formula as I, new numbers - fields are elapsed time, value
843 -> 4.972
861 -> 6.297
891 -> 6.133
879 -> 6.932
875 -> 6.262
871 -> 6.667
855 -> 5.47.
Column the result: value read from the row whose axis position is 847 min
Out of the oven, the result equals 5.222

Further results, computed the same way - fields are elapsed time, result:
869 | 6.25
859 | 5.625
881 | 7.097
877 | 6.573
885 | 5.934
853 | 5.227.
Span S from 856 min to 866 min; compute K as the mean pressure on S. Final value 6.12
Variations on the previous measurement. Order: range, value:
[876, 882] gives 6.87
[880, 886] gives 6.43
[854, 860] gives 5.65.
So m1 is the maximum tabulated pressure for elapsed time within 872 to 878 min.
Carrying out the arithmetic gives 7.038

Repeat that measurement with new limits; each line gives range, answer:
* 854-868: 6.778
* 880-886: 7.097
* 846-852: 5.504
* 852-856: 5.47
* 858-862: 6.297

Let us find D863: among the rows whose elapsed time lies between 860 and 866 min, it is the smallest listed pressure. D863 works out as 6.026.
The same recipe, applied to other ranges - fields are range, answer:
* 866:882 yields 6.25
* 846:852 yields 4.99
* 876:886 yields 5.934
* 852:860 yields 5.227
